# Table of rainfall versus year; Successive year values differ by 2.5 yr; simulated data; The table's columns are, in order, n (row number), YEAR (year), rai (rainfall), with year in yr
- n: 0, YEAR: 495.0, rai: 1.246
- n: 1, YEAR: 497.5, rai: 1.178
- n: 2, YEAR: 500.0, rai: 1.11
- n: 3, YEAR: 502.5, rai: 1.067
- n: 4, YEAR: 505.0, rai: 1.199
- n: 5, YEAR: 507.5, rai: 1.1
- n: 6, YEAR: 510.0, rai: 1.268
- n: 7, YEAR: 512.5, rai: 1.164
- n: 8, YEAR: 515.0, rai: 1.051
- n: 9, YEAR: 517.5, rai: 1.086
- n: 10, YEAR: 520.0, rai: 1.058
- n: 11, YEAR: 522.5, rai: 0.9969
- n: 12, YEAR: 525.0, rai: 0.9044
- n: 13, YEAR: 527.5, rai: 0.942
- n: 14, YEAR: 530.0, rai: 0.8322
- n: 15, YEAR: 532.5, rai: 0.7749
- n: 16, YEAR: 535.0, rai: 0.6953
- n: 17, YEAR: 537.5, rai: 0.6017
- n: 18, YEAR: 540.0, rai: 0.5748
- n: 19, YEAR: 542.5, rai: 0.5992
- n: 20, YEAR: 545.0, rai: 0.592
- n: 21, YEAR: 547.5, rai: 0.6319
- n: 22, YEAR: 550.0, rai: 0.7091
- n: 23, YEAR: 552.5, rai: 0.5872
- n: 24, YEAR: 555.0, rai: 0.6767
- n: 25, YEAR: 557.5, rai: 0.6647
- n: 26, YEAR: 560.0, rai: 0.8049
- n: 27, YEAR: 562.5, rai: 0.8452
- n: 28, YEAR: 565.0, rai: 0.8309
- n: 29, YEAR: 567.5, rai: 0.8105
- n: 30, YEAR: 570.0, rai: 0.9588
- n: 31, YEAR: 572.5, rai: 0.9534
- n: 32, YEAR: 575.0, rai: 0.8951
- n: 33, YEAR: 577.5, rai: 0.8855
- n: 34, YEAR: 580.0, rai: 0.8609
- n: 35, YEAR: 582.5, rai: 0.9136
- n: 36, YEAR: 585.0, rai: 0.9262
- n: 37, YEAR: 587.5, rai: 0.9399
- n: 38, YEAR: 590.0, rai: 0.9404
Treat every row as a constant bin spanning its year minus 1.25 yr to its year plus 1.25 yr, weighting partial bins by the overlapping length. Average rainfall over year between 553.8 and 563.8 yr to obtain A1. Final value 0.749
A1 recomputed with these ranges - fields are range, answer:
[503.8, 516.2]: 1.16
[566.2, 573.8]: 0.907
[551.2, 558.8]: 0.644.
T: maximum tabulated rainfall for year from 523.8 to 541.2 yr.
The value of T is 0.942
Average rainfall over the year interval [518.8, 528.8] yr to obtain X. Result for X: 0.974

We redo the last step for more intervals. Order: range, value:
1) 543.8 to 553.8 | 0.63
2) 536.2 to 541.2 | 0.589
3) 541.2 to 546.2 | 0.595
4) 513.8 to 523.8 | 1.05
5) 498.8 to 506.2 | 1.12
